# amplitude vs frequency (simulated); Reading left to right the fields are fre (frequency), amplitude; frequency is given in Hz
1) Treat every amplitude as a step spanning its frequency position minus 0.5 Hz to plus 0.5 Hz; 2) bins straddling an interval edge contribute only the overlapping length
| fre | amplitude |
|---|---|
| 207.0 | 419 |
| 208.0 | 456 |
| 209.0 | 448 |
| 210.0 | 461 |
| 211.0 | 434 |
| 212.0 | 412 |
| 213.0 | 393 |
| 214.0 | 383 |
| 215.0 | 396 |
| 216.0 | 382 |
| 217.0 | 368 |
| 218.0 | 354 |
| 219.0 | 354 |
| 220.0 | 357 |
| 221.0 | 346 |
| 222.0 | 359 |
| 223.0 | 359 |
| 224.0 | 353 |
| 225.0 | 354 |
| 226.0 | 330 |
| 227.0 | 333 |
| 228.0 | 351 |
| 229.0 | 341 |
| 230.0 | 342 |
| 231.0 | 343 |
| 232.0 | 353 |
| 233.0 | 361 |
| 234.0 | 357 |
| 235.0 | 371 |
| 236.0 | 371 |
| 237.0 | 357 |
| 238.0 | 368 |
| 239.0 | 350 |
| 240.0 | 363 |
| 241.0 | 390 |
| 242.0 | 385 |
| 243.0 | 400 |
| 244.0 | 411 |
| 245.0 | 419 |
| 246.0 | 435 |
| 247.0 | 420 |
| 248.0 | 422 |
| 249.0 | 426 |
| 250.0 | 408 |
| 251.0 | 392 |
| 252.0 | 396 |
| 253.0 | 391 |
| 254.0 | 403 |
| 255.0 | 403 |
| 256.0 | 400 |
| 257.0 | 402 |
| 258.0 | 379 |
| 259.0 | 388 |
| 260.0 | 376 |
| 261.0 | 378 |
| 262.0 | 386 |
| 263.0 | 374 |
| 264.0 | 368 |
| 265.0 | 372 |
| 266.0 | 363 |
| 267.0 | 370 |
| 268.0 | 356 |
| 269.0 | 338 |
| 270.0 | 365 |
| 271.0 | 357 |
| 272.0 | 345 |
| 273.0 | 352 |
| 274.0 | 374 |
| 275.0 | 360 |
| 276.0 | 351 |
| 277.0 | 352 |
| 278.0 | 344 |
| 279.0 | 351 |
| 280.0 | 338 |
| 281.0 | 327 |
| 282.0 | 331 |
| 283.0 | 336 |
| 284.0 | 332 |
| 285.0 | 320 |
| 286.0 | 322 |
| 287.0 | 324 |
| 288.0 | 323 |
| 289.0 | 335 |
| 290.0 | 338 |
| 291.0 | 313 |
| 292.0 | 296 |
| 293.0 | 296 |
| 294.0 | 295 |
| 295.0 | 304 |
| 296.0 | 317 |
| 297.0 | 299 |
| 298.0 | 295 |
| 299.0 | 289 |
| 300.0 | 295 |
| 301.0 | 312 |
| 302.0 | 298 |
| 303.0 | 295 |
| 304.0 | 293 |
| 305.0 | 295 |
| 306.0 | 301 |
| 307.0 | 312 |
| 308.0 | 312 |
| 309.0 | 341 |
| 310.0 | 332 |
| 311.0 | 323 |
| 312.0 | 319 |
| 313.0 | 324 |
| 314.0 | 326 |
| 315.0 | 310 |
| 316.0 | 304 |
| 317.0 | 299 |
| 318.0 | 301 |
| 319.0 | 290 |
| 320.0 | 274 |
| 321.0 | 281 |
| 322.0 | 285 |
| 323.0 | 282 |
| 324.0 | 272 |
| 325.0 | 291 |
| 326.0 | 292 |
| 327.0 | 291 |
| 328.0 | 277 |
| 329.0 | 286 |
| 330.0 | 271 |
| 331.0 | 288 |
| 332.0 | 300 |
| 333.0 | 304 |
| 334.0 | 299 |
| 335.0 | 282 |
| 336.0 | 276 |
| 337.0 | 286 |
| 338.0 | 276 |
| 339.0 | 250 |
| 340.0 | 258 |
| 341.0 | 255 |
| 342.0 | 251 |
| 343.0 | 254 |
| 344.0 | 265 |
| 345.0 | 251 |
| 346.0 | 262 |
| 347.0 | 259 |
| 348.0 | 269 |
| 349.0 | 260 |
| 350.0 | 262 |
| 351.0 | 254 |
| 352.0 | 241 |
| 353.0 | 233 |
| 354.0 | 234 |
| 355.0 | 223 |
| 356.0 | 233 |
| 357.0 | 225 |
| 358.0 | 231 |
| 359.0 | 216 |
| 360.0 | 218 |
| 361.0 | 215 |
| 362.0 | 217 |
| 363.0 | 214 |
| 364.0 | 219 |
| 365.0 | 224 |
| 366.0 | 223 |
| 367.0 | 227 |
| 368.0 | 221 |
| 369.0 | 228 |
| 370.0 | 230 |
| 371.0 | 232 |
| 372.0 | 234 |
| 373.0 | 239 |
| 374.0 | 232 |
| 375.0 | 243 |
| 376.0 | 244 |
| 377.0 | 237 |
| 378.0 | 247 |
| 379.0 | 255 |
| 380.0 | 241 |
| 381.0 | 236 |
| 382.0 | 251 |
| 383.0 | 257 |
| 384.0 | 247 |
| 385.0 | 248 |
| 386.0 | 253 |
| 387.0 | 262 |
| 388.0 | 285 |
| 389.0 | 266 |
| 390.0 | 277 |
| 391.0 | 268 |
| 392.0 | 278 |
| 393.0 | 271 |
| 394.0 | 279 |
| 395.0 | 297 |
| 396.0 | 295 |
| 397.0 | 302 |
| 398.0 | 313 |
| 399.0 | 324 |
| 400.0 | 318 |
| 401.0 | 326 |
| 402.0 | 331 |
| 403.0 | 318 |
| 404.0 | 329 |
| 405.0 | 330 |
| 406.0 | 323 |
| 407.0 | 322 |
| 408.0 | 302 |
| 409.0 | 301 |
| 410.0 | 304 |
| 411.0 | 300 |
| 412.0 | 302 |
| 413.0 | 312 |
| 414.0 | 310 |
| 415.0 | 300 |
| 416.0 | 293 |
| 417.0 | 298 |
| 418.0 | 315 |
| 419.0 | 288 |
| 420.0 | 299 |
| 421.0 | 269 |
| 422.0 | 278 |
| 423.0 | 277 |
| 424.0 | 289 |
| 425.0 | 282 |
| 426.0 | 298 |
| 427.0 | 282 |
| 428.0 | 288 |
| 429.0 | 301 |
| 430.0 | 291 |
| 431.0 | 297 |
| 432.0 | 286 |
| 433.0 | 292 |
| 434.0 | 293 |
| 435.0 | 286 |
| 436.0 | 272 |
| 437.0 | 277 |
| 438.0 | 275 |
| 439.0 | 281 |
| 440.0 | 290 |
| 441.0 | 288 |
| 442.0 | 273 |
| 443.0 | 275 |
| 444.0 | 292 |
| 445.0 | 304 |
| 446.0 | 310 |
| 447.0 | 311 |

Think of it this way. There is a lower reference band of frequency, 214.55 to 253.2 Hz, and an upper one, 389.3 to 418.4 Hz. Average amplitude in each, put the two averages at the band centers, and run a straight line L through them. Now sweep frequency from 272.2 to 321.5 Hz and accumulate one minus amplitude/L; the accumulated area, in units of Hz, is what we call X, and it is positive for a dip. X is 4.3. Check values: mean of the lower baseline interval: 373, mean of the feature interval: 318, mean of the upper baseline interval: 304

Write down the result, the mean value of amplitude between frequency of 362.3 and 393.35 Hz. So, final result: 245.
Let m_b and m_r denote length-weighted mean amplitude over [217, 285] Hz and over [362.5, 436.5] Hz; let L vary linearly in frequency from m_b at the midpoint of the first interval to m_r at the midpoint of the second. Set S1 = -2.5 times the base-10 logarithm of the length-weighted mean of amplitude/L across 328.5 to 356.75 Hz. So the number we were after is 0.185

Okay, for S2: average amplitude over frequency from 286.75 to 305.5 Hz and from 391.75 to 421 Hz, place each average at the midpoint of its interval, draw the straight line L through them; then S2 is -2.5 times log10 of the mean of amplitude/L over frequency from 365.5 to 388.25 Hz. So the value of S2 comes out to 0.255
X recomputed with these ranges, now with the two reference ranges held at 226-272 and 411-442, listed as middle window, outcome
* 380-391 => 1.86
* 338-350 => 2.62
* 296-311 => 1.91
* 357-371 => 4.30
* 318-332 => 2.30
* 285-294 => 1.02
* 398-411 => -0.73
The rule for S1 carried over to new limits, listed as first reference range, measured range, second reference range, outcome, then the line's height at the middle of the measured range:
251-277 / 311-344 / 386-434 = 0.19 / 340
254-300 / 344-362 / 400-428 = 0.32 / 322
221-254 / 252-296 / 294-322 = -0.04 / 339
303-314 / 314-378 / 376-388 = 0.10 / 282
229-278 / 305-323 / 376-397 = 0.06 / 325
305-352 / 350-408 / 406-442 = 0.12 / 289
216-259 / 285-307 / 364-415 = 0.10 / 337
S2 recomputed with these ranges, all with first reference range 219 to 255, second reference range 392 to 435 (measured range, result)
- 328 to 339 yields 0.174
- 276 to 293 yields 0.080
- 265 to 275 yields 0.007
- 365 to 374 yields 0.359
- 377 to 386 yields 0.258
